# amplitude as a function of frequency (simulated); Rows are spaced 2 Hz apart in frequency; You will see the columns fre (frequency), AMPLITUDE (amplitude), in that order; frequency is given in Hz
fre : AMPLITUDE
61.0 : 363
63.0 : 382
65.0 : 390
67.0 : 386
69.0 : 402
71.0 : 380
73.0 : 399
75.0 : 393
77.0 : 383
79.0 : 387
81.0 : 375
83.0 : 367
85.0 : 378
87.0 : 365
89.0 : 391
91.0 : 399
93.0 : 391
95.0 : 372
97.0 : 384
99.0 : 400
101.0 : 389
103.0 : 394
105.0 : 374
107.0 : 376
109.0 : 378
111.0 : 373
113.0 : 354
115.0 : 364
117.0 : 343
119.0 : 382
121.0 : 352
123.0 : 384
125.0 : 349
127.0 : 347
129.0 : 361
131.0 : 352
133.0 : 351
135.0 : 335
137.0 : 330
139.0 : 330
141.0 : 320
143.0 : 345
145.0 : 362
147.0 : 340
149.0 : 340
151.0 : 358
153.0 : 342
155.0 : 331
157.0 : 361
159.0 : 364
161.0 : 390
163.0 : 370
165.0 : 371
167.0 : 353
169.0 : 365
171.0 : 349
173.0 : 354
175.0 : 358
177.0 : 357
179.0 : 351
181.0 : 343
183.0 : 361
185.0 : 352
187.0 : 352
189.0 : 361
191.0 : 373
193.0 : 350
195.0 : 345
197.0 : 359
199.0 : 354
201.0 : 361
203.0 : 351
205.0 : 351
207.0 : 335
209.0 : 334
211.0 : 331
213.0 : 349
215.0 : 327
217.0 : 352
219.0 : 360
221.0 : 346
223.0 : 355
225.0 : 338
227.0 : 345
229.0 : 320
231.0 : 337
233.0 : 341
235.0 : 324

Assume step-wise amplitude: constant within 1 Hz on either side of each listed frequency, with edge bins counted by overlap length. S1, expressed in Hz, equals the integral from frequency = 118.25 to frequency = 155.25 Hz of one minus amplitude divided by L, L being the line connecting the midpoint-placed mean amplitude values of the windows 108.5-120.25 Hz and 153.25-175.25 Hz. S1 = 1.5 Hz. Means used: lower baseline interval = 365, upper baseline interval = 360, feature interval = 348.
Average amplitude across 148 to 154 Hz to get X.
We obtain 347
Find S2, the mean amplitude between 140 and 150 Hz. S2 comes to 341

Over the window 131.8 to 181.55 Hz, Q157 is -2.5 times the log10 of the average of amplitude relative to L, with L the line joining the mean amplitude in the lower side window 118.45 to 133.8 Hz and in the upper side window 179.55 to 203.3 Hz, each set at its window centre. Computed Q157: 0.02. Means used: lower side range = 359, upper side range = 355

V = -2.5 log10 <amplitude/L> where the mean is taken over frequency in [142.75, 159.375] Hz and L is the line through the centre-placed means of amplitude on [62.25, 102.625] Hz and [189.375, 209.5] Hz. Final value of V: 0.05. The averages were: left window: 386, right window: 352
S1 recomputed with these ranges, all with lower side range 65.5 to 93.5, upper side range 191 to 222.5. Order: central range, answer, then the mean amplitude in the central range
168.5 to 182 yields 0.14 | 353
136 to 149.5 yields 1.06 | 338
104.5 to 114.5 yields 0.16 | 370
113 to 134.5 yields 0.85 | 358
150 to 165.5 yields 0.08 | 361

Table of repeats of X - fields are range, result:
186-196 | 356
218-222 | 353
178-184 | 352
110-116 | 364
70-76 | 391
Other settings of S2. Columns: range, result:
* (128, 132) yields 356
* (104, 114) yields 371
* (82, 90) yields 375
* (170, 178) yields 354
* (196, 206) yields 355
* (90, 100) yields 389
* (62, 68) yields 386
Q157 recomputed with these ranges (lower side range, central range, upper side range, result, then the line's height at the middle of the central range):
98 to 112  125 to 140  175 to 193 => 0.09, 374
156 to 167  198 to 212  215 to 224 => 0.03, 355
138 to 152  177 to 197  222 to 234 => -0.04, 341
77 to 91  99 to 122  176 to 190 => 0.00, 372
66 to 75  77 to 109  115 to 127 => -0.01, 378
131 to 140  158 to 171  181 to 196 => -0.06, 348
